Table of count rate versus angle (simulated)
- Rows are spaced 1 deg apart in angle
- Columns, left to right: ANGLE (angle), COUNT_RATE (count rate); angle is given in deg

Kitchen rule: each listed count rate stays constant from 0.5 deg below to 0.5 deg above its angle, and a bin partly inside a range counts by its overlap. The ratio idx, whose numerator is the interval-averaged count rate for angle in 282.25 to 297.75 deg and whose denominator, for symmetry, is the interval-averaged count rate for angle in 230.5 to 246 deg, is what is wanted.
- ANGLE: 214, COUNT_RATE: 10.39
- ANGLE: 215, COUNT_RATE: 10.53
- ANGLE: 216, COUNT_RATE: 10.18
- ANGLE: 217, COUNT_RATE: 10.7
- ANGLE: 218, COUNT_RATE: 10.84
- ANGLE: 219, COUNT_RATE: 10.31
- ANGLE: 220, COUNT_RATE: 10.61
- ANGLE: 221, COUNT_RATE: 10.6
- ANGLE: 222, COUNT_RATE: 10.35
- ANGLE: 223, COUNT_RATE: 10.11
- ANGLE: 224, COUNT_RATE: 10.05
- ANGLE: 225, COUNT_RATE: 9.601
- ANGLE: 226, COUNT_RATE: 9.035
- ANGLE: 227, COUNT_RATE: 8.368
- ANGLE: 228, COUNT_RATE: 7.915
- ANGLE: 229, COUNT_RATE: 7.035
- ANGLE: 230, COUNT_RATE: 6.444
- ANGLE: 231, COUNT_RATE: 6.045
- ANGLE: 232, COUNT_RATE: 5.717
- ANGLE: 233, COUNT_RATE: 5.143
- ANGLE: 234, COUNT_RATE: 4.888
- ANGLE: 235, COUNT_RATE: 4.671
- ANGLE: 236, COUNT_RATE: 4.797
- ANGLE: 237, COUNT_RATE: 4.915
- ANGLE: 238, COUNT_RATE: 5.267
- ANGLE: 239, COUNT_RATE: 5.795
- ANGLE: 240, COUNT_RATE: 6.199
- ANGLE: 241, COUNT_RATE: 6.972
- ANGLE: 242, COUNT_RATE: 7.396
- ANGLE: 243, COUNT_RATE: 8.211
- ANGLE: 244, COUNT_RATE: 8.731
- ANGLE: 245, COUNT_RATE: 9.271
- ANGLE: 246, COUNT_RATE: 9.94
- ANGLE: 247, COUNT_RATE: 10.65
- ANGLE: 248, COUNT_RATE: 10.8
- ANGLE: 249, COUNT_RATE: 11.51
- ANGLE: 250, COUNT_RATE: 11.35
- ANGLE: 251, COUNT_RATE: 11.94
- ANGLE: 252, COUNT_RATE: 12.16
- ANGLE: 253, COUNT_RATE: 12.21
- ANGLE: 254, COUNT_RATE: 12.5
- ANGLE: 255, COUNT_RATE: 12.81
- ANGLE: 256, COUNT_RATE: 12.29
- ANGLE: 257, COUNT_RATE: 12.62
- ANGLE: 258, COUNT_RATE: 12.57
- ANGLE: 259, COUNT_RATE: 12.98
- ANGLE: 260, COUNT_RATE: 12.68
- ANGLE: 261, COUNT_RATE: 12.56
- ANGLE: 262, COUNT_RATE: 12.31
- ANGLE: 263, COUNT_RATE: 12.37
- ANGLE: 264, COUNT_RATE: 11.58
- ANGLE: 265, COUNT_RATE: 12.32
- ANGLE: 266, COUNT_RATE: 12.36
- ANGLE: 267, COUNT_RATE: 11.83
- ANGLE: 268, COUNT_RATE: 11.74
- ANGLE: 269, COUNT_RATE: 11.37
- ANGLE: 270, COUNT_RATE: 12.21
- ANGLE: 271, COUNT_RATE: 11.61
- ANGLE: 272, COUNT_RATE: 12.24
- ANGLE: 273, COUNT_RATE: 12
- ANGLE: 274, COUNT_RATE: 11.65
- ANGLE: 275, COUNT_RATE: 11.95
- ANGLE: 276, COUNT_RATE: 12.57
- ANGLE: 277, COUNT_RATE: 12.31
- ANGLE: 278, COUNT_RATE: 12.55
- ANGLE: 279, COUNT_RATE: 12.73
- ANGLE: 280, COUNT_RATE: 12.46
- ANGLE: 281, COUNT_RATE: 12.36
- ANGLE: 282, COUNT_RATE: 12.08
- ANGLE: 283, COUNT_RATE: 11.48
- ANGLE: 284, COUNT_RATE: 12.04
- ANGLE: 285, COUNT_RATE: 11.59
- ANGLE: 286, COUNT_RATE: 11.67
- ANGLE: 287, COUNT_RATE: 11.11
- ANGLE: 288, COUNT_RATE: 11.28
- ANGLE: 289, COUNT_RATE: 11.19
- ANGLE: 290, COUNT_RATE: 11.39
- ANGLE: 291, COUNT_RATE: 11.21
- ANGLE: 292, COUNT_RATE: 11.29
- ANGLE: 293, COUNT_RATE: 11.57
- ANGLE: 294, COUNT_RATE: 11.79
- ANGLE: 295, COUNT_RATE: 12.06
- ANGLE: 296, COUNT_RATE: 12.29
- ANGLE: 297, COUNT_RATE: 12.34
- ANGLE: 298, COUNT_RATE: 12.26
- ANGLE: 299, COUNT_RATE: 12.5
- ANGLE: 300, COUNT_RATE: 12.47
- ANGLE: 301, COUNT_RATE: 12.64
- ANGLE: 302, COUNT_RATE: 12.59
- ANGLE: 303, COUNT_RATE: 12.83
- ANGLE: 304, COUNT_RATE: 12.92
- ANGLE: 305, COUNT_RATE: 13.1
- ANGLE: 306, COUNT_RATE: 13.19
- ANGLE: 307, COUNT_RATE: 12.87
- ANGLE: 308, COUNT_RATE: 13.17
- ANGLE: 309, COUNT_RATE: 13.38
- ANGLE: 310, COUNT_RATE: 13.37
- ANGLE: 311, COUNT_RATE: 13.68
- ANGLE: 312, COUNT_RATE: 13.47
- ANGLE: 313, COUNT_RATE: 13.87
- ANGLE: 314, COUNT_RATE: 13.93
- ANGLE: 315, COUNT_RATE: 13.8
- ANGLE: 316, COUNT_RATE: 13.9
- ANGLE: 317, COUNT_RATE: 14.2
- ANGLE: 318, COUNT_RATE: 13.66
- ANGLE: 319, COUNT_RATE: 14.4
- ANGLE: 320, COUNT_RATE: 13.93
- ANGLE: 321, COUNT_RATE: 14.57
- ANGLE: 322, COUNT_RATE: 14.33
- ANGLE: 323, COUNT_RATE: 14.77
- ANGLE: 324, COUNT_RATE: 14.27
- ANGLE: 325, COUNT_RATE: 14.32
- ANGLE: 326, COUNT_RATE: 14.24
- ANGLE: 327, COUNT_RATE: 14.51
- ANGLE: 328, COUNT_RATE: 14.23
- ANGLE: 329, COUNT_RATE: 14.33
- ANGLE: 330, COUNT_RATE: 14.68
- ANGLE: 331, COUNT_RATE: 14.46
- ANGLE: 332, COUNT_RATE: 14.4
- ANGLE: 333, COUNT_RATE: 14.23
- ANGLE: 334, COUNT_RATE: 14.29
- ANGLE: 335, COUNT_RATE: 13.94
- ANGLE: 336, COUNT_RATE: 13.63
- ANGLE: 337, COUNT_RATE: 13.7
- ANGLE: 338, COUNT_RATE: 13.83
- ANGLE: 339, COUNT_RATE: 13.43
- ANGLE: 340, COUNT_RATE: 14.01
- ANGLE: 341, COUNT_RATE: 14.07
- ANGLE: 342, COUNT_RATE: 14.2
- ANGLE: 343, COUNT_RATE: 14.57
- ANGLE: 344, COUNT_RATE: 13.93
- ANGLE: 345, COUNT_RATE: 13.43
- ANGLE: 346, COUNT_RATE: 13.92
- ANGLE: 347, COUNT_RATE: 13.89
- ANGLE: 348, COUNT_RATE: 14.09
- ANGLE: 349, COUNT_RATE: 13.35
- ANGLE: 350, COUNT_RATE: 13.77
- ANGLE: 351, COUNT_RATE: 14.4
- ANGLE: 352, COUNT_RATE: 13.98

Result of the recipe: 1.82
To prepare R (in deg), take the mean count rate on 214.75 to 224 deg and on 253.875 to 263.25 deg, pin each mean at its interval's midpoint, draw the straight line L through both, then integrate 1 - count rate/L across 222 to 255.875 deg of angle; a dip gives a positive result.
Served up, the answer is 9.0 deg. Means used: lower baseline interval 10.4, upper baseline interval 12.6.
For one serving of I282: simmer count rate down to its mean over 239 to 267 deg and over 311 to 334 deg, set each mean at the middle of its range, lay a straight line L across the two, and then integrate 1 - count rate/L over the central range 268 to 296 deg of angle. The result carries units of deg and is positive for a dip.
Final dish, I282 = 1.1 deg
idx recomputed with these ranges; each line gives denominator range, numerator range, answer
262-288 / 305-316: 1.12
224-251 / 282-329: 1.68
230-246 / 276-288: 1.88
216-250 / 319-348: 1.72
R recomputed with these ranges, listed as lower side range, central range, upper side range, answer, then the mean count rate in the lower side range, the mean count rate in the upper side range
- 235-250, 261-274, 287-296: -3.0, 7.9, 11.5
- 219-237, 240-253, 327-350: -1.5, 7.72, 14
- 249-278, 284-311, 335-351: 1.4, 12.2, 13.9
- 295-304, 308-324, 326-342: -0.8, 12.5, 14.1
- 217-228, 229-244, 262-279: 6.4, 9.93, 12.1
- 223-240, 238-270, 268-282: -4.5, 6.7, 12.1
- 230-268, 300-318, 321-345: -0.6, 9.67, 14.2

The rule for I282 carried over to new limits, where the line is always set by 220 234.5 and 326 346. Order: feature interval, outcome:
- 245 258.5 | -3.28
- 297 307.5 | -0.43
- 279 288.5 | -0.56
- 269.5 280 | -1.48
